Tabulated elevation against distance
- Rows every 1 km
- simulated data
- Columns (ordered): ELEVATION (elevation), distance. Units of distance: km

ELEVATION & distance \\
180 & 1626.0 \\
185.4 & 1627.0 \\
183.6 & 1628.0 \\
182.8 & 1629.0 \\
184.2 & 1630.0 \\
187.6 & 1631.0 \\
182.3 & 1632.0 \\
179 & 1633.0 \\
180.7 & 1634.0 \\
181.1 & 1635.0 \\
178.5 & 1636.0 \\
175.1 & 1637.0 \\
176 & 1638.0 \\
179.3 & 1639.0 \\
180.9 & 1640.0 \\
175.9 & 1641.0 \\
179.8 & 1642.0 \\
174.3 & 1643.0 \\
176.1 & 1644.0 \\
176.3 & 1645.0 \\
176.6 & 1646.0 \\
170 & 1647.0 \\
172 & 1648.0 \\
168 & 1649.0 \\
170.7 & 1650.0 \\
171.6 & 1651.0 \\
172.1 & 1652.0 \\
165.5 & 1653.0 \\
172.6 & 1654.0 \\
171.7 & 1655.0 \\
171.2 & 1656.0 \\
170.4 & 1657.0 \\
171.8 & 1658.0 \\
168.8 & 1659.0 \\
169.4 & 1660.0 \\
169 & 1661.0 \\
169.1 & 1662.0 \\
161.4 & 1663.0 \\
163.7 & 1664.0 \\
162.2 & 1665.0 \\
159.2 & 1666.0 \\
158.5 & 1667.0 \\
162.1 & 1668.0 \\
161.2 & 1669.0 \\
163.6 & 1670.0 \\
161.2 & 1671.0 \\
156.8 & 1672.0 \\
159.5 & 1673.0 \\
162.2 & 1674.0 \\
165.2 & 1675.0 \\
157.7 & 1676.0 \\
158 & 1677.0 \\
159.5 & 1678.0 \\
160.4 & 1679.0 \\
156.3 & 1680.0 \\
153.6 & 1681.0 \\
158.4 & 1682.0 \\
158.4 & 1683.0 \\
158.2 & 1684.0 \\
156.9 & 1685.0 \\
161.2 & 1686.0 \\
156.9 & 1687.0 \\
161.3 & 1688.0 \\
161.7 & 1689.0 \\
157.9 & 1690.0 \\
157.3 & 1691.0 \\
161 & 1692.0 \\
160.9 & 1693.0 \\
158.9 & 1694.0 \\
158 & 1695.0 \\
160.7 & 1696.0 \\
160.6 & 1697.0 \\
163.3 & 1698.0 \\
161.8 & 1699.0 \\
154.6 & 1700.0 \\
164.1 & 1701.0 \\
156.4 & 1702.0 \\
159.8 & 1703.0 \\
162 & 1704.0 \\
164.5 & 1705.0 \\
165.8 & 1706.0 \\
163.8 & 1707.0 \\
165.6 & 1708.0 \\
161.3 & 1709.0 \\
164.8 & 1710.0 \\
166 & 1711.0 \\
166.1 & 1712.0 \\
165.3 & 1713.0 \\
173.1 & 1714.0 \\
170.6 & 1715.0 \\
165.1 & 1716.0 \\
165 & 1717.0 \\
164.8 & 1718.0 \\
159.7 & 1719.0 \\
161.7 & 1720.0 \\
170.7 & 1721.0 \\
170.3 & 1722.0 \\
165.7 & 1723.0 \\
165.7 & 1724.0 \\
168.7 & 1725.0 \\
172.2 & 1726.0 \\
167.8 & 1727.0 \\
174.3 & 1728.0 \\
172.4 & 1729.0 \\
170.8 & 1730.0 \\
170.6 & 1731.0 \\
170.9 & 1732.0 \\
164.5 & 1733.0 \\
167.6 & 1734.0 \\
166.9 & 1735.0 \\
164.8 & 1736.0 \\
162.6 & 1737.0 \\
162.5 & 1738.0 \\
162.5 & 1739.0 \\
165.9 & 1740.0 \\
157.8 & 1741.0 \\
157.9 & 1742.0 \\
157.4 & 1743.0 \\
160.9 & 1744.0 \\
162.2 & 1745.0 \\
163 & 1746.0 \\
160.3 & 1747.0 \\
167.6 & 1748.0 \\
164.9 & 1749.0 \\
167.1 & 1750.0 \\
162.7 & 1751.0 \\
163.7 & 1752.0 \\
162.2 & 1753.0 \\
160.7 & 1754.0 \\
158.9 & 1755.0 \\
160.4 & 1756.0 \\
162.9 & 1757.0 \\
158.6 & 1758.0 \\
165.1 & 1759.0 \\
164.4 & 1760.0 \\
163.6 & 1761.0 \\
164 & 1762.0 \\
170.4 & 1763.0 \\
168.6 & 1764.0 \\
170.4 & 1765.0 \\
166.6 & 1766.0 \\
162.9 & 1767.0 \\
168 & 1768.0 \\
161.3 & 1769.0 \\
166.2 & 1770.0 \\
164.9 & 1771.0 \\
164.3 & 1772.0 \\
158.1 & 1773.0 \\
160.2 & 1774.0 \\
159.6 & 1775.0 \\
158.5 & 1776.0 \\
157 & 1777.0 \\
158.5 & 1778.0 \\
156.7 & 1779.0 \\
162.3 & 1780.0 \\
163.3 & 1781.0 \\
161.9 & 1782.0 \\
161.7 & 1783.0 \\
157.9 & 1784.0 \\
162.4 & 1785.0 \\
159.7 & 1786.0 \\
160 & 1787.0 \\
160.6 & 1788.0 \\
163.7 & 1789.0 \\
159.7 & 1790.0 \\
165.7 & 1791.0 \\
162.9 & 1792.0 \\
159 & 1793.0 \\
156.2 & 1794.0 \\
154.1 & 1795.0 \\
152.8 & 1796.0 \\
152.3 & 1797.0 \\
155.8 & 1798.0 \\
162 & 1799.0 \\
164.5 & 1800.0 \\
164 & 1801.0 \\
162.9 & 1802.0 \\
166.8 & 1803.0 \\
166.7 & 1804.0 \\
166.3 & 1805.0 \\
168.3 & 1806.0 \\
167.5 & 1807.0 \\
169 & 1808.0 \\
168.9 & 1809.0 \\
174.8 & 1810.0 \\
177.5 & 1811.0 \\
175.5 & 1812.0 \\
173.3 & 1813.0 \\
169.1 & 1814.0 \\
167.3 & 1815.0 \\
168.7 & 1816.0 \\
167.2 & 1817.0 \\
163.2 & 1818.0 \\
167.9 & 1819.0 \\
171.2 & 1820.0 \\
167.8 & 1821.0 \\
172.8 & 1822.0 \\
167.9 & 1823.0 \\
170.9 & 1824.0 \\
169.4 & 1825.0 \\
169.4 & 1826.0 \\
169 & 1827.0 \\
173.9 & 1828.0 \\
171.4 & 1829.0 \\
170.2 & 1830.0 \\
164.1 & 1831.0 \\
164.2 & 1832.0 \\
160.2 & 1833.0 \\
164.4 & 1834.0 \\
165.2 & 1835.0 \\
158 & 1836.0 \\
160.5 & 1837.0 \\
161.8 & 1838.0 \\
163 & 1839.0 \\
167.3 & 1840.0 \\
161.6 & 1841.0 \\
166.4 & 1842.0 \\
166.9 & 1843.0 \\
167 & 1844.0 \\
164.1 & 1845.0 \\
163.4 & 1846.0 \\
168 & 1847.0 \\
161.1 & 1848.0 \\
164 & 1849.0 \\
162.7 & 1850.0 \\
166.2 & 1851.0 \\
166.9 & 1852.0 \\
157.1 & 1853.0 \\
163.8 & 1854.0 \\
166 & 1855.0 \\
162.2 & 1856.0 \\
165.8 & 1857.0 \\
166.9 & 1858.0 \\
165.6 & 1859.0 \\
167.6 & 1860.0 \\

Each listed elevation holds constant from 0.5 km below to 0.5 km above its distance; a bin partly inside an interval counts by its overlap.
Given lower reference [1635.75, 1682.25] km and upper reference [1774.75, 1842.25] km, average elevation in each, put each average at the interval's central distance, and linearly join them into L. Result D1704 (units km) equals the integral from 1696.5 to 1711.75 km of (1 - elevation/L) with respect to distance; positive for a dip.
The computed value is 0.4 km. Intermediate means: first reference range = 168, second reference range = 164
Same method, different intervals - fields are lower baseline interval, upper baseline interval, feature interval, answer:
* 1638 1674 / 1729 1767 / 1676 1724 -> 1.4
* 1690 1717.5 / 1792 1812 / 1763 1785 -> 0.1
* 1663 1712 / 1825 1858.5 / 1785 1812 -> 0.1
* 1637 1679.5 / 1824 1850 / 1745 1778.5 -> 0.7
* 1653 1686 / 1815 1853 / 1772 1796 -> 0.7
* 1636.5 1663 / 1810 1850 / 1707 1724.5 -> 0.5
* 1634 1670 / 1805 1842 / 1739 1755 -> 0.7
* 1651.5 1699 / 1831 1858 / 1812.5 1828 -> -0.5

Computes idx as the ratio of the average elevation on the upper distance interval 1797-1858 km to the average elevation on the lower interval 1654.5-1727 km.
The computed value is 1.0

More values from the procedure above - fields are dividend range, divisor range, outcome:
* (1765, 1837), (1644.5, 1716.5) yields 1.01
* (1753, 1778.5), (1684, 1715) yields 1.01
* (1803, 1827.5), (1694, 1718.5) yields 1.04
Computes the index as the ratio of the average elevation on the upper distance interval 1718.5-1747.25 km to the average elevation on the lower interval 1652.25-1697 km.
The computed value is 1.02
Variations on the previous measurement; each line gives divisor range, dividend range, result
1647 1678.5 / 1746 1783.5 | 0.98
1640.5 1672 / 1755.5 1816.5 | 0.97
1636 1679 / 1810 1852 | 0.99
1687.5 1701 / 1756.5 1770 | 1.03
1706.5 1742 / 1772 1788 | 0.96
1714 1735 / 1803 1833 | 1.01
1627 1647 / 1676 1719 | 0.90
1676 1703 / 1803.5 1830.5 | 1.07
